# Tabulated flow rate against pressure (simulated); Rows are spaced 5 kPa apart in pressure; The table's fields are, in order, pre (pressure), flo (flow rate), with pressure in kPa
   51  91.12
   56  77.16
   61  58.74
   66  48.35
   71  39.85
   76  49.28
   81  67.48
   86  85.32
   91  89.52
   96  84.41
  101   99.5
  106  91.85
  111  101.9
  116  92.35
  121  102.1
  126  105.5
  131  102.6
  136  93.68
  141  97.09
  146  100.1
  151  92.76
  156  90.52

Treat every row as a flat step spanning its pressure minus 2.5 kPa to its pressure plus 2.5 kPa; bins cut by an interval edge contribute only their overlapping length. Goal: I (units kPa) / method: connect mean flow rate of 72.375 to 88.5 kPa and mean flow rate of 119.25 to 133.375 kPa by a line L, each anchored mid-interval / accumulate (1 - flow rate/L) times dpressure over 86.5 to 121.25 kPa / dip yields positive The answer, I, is -3.7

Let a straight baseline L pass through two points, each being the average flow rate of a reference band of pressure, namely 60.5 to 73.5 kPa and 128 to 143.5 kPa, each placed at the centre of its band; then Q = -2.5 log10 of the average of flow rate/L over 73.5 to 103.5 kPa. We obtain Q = -0.23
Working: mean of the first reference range 47.5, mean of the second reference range 98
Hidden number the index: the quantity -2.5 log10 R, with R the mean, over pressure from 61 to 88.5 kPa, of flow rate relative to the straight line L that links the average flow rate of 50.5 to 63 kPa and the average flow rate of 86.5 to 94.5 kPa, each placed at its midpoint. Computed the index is 0.37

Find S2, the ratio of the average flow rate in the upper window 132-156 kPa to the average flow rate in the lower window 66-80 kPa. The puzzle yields 2.01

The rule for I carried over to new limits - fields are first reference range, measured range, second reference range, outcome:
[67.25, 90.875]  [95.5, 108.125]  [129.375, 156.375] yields -3.1 kPa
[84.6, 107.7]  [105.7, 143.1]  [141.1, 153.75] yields -2.0 kPa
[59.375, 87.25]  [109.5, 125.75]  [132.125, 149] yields -3.1 kPa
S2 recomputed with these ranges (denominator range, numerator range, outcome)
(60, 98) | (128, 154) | 1.49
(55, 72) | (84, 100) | 1.58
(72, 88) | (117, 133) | 1.59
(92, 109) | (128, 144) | 1.07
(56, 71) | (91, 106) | 1.66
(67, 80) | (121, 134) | 2.17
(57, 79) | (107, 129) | 1.94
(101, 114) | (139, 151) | 1.00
